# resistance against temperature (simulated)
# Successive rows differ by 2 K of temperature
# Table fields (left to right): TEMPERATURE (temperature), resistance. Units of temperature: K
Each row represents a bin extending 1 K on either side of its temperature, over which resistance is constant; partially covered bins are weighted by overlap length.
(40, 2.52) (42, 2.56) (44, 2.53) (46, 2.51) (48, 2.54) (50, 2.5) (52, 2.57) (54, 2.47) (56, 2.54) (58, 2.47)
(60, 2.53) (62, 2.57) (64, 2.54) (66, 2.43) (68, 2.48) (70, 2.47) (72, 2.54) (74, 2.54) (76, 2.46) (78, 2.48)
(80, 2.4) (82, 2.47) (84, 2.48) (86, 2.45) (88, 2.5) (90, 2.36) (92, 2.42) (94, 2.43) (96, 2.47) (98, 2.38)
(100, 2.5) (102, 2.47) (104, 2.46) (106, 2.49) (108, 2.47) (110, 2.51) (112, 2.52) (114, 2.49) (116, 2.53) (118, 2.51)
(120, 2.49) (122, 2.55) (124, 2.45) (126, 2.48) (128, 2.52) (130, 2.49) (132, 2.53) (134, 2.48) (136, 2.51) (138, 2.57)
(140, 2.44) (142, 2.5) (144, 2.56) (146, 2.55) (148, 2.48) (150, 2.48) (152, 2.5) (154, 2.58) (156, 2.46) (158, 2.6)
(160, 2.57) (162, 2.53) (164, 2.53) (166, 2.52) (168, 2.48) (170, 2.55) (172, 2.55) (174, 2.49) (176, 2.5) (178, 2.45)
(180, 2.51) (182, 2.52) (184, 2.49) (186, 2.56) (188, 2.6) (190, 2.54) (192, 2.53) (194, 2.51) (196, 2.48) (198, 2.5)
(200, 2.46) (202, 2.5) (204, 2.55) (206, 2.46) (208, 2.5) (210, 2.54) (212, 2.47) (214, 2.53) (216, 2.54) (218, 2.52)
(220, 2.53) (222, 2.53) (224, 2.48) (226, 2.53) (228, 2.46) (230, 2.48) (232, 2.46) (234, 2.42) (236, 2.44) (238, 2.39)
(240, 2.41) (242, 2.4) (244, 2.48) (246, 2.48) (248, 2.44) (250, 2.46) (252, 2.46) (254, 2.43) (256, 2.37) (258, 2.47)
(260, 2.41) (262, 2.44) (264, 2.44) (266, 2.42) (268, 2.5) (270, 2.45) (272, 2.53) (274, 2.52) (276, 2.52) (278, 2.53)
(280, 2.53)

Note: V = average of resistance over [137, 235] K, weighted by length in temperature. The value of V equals 2.51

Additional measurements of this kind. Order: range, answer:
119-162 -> 2.51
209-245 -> 2.48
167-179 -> 2.5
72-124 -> 2.47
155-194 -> 2.52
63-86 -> 2.48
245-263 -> 2.44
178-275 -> 2.48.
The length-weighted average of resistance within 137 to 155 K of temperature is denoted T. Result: 2.52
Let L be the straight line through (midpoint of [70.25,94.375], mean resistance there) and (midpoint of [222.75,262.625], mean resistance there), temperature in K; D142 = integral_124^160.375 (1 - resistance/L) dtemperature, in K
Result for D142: -0.86 K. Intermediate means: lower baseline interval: 2.46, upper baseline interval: 2.45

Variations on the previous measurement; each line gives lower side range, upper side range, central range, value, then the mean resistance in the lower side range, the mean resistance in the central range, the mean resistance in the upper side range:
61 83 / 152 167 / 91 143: 0.6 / 2.49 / 2.49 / 2.54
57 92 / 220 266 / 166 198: -0.7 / 2.48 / 2.52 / 2.45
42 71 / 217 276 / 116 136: -0.1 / 2.51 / 2.5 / 2.46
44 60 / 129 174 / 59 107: 0.9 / 2.52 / 2.47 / 2.52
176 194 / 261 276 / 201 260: 0.6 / 2.52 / 2.47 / 2.47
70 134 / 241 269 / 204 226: -0.5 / 2.48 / 2.51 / 2.44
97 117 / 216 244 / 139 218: -1.3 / 2.48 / 2.52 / 2.47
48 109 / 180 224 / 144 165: -0.2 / 2.48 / 2.53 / 2.52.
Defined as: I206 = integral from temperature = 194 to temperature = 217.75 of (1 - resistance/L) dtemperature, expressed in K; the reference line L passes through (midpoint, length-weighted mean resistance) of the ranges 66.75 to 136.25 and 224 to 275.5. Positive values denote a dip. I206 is -0.4 K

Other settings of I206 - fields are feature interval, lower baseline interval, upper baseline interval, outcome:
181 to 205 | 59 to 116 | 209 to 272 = -0.5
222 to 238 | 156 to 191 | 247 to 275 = 0.1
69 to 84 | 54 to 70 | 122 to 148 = 0.1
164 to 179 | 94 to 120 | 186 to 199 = 0.1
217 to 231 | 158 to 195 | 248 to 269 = -0.2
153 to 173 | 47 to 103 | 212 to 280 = -0.5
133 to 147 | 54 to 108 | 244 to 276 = -0.3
